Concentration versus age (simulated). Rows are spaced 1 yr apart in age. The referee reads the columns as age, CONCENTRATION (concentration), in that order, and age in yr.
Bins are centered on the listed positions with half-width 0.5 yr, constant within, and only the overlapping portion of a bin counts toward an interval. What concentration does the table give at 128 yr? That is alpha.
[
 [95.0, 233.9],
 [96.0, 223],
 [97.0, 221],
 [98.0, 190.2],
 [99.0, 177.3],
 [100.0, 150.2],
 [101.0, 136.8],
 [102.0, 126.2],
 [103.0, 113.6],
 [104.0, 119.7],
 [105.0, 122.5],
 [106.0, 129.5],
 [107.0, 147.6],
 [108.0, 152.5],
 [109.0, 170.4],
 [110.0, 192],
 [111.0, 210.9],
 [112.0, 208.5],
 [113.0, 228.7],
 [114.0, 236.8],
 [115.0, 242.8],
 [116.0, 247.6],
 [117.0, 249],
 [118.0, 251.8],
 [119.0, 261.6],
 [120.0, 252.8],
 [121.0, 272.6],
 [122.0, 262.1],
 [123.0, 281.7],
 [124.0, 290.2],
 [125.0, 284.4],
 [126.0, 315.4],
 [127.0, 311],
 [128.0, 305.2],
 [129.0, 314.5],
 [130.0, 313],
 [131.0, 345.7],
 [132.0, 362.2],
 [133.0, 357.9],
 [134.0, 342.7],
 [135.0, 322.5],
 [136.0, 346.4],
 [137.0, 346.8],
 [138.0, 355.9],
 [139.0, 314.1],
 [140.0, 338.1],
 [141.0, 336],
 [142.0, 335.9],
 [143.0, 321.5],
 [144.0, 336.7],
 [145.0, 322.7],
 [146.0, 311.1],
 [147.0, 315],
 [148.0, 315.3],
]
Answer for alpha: 305.2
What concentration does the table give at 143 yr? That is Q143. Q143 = 321.5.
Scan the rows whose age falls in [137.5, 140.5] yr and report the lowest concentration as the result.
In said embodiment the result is 314.1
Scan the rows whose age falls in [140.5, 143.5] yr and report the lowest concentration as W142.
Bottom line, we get 321.5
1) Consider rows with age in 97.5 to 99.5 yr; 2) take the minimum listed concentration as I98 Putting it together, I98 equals 177.3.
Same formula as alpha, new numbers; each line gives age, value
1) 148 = 315.3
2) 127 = 311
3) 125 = 284.4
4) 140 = 338.1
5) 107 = 147.6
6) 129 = 314.5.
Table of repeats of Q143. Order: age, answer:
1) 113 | 228.7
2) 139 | 314.1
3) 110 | 192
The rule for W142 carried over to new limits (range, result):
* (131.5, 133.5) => 357.9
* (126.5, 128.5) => 305.2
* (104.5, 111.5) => 122.5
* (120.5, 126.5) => 262.1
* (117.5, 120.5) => 251.8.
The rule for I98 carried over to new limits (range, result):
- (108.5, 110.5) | 170.4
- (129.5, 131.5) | 313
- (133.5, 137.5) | 322.5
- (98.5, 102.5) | 126.2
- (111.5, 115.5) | 208.5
